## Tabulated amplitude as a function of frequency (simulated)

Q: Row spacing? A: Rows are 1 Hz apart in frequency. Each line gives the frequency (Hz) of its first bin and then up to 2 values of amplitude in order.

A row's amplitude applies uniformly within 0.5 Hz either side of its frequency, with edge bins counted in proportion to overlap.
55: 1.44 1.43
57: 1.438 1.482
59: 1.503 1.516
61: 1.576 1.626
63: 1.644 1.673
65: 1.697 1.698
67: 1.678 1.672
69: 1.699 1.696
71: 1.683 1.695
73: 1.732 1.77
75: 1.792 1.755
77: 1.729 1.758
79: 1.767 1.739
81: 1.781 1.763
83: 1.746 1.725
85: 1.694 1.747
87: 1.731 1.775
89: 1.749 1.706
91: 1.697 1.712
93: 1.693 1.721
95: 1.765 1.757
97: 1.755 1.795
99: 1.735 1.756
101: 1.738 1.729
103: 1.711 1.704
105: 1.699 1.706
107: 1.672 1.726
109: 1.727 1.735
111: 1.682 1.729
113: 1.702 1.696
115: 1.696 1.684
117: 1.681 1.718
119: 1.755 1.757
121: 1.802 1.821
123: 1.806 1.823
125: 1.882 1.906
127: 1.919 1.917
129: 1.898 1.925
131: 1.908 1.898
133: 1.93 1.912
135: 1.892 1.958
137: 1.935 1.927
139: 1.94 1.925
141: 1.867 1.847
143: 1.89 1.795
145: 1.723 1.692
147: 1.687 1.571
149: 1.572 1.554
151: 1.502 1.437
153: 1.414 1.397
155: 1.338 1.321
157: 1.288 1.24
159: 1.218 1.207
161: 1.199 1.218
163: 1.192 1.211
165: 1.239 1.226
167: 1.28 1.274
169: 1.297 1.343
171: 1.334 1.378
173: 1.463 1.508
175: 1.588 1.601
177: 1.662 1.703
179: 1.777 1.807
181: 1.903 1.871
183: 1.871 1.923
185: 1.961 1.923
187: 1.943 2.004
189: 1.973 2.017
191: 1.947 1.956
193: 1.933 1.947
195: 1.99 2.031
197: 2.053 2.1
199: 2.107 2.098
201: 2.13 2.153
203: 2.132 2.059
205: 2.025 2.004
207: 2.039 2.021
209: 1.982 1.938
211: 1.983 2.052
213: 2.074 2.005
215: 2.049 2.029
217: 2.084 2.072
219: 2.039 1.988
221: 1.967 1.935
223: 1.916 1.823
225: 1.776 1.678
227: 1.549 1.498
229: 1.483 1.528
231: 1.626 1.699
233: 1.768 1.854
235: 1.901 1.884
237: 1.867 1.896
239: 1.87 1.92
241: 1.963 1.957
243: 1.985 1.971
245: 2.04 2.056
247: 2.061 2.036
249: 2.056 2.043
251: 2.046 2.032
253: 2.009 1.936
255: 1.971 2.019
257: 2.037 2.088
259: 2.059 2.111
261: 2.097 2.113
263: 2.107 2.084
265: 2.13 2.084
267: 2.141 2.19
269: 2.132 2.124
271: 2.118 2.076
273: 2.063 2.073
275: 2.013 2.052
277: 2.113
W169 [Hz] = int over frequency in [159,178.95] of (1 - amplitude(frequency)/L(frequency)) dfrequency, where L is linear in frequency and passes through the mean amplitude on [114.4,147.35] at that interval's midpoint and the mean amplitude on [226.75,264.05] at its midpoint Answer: 5.3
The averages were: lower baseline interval 1.84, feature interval 1.37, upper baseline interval 1.93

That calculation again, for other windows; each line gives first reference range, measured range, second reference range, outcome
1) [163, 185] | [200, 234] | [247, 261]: -2.17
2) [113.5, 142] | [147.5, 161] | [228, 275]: 3.56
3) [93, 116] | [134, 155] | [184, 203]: 1.48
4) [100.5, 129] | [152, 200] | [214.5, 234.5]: 4.52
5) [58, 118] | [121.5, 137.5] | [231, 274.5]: -0.99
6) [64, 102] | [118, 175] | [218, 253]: 5.72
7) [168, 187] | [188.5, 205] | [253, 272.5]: -2.67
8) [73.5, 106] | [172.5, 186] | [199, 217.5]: 1.55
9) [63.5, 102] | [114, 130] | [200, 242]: -0.20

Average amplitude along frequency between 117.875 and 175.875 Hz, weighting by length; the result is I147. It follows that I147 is 1.61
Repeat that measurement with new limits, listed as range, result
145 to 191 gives 1.54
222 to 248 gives 1.83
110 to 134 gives 1.81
